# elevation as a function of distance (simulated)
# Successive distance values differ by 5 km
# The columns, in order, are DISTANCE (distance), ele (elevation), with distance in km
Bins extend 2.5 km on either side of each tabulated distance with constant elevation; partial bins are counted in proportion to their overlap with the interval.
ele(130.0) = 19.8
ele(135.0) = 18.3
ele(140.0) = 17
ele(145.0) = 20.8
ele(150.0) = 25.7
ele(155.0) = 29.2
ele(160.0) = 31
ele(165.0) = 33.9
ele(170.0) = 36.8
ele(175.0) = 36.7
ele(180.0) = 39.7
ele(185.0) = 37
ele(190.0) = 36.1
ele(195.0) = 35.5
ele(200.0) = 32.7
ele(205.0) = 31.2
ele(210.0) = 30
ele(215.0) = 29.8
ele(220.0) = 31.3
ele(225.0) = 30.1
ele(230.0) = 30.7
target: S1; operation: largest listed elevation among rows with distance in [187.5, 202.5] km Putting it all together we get 36.1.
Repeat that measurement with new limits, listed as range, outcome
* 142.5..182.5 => 39.7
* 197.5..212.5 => 32.7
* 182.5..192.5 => 37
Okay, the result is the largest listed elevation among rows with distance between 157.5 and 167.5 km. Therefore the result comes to 33.9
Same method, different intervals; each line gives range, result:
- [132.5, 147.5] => 20.8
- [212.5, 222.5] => 31.3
